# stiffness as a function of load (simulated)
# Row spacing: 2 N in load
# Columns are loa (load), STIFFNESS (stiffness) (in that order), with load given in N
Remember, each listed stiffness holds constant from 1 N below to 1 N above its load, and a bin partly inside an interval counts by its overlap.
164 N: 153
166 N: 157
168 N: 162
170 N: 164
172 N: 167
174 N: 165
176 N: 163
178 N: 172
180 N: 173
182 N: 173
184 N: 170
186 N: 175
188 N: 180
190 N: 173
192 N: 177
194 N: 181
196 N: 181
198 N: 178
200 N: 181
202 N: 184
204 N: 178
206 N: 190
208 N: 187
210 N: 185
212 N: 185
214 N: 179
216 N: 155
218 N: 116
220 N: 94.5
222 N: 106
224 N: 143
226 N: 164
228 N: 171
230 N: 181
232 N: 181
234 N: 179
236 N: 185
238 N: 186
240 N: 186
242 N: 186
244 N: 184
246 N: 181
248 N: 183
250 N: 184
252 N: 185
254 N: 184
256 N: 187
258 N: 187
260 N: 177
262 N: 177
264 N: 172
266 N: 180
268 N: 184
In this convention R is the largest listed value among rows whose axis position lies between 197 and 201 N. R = 181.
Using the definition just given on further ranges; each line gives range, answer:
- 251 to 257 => 187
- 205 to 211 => 190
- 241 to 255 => 186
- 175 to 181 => 173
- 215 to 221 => 155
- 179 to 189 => 180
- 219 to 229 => 171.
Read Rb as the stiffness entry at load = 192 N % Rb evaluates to 177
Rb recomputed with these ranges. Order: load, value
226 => 164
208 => 187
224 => 143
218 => 116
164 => 153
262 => 177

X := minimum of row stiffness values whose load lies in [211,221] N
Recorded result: 94.5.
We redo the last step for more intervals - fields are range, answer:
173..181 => 163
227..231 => 171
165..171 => 157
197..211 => 178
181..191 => 170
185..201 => 173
